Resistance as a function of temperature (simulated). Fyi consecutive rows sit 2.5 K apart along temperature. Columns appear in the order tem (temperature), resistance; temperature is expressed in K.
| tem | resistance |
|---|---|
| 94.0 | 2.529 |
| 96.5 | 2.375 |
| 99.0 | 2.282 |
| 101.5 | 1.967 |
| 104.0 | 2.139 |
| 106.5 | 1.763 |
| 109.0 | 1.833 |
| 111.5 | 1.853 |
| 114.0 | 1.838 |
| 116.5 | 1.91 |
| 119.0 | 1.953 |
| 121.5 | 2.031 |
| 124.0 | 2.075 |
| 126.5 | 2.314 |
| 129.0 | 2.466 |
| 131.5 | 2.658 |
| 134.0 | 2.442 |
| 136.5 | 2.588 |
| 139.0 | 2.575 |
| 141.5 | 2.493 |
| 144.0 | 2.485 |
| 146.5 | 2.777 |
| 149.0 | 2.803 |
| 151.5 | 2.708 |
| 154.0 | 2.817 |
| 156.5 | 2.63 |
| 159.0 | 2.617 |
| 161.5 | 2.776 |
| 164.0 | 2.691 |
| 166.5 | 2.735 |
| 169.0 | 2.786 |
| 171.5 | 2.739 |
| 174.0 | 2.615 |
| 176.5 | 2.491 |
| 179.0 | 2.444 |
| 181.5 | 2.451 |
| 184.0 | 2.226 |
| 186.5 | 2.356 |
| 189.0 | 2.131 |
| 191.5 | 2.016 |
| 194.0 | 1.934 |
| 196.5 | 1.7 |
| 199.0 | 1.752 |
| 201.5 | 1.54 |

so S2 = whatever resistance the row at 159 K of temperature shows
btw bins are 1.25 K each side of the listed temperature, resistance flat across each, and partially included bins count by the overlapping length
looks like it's 2.617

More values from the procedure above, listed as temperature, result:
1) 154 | 2.817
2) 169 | 2.786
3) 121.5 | 2.031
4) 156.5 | 2.63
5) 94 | 2.529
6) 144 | 2.485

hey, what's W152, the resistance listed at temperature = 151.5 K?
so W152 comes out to 2.708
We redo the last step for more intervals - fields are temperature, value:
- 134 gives 2.442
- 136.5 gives 2.588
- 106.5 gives 1.763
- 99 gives 2.282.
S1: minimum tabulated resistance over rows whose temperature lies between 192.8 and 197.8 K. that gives 1.7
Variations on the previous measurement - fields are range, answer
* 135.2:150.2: 2.485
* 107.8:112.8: 1.833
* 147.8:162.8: 2.617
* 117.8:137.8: 1.953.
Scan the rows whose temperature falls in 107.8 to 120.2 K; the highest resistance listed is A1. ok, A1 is 1.953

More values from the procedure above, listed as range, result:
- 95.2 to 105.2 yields 2.375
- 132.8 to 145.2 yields 2.588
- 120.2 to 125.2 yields 2.075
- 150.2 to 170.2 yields 2.817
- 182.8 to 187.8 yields 2.356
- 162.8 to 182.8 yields 2.786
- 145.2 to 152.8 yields 2.803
